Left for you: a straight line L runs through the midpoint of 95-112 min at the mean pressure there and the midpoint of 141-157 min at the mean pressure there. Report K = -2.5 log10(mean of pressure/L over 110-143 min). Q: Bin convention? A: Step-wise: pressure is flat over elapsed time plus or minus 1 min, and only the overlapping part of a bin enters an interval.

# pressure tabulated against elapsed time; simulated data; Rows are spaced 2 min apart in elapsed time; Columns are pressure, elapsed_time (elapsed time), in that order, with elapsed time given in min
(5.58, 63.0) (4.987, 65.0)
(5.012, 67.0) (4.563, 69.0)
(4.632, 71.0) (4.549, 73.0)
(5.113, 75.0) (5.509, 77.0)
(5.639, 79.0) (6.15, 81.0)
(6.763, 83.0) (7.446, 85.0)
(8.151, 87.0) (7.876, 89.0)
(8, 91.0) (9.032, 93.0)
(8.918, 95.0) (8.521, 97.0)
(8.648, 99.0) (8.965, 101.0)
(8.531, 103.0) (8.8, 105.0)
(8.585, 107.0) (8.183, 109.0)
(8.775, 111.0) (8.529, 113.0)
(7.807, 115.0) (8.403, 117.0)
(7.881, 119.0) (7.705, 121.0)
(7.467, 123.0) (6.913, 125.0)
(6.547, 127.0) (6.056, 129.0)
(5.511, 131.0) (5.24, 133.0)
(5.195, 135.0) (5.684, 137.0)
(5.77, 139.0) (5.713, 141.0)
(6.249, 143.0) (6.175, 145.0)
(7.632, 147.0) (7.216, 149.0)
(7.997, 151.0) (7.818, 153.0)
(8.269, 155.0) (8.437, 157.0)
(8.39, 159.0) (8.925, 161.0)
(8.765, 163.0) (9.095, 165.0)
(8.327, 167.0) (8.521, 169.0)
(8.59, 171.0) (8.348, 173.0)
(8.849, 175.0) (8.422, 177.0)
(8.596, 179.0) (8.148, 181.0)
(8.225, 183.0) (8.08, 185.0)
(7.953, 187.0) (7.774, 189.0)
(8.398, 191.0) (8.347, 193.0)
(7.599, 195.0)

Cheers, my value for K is 0.18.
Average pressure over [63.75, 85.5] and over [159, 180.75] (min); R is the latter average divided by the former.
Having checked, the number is 1.58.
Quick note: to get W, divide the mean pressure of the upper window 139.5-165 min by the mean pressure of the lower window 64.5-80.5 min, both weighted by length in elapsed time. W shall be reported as 1.5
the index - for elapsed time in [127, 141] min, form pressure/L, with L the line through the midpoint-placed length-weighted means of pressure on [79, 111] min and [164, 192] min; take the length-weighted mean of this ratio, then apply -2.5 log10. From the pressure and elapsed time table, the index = 0.41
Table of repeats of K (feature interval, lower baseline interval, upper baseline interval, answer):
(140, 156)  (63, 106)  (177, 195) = 0.08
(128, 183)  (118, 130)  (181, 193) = 0.02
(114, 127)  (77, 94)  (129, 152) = -0.15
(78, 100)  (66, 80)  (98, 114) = -0.14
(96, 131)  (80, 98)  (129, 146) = -0.17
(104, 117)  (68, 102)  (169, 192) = -0.15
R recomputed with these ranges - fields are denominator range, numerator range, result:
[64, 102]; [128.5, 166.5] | 1.05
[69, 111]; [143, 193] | 1.11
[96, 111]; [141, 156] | 0.84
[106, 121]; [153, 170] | 1.03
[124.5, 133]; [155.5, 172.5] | 1.41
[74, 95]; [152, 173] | 1.20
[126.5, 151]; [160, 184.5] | 1.39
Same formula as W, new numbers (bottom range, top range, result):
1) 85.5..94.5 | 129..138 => 0.66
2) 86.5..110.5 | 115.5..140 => 0.77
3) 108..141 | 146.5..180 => 1.21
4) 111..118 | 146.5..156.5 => 0.94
